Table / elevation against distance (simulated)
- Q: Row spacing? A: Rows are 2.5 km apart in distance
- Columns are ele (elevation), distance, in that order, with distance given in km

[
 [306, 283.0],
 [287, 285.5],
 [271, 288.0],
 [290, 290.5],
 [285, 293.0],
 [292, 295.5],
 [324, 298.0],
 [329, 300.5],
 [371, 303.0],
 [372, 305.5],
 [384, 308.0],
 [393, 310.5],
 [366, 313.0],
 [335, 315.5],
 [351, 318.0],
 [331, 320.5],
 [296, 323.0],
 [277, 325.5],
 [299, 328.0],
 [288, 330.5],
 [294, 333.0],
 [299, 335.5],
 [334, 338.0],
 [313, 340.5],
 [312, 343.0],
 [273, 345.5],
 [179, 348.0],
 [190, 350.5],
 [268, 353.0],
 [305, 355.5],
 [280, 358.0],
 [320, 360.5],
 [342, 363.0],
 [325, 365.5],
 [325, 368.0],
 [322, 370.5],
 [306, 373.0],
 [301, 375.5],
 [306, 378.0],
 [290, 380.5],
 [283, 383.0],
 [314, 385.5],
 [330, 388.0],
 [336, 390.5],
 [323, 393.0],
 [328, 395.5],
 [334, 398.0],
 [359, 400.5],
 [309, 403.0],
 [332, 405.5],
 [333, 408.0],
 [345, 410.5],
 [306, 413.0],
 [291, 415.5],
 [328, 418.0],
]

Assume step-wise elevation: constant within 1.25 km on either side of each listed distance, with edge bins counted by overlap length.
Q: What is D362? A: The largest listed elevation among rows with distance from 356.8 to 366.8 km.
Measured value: 342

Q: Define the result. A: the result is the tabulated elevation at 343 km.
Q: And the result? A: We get 312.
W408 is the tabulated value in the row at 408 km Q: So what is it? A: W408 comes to 333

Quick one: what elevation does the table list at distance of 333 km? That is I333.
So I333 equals 294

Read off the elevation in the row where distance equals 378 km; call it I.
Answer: 306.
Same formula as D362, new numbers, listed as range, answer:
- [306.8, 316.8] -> 393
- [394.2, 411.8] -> 359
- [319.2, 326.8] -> 331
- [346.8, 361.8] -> 320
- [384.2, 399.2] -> 336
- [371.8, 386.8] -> 314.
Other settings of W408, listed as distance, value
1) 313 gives 366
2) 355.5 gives 305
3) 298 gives 324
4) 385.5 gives 314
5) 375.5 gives 301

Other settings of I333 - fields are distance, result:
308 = 384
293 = 285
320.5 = 331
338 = 334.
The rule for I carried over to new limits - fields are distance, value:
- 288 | 271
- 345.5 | 273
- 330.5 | 288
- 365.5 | 325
